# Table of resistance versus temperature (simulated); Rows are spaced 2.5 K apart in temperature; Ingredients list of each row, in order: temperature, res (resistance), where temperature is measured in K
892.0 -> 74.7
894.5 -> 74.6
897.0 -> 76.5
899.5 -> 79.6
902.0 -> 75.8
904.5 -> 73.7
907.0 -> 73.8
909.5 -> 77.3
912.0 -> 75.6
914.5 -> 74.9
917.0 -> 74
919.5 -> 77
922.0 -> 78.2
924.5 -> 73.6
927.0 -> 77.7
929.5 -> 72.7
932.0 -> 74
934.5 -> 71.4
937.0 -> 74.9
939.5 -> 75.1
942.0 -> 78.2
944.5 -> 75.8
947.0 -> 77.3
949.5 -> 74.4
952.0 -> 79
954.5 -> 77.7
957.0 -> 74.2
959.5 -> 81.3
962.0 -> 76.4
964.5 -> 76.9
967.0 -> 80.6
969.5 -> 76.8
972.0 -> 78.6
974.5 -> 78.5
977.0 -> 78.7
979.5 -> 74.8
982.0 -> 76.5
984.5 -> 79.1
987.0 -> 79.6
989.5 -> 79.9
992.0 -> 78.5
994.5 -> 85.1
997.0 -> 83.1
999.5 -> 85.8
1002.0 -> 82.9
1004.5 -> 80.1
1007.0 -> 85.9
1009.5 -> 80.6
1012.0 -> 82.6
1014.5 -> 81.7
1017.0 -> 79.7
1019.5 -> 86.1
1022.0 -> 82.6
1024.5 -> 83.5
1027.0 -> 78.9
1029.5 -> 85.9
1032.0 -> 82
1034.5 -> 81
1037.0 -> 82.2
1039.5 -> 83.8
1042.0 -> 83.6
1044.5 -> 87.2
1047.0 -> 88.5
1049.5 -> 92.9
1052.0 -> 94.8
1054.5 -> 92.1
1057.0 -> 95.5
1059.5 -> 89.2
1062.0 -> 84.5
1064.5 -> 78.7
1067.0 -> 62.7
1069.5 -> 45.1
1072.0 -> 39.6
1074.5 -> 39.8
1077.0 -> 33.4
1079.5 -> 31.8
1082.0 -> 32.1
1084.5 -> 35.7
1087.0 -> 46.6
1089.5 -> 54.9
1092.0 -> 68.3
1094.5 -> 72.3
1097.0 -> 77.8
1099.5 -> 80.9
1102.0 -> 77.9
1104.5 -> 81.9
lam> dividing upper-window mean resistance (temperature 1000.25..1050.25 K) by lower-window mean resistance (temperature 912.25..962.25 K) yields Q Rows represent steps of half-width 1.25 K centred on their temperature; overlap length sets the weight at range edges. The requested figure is 1.10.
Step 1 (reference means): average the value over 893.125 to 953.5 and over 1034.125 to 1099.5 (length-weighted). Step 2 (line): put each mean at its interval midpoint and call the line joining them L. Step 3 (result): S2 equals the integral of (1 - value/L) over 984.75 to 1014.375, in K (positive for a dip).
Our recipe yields -4.3 K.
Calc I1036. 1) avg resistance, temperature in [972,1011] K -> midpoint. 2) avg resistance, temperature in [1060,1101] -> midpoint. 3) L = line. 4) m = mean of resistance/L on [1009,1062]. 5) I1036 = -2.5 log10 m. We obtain -0.25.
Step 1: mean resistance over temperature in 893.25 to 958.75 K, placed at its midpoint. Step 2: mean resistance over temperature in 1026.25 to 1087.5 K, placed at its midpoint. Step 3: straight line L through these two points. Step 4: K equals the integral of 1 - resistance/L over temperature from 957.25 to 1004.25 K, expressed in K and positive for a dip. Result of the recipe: -4.0 K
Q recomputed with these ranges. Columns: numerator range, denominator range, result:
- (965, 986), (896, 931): 1.03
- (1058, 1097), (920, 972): 0.72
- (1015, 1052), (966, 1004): 1.06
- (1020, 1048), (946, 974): 1.08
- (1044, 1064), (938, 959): 1.18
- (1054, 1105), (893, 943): 0.82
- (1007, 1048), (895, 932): 1.10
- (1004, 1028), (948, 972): 1.06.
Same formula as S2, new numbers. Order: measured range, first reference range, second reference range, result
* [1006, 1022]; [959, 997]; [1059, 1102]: -2.6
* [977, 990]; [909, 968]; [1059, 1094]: -1.8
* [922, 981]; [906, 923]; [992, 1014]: 1.7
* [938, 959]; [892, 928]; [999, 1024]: 0.5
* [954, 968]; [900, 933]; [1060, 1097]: -1.7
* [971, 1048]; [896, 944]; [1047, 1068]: 0.9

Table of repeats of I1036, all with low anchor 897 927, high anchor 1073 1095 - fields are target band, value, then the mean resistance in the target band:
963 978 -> -0.20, 78.3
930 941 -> -0.03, 73.9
